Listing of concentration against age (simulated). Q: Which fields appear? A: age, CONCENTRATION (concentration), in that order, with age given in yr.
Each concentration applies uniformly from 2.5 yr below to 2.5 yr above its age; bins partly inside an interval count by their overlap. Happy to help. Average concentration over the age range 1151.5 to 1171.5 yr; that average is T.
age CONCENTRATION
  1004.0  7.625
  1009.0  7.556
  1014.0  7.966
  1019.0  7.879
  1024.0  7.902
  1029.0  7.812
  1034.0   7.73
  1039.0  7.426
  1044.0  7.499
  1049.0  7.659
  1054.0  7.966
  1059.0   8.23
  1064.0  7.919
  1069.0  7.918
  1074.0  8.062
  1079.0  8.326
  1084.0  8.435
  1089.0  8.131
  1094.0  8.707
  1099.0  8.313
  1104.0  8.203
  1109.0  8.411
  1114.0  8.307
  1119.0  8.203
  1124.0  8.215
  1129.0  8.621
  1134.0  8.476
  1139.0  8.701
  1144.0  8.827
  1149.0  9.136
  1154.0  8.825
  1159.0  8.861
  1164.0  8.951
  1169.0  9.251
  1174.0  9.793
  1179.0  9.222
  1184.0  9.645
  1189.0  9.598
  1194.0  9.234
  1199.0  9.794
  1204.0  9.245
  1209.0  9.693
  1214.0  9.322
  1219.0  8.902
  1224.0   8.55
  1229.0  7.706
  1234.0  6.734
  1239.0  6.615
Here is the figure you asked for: 8.97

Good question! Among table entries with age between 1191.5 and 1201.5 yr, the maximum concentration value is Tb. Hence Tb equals 9.794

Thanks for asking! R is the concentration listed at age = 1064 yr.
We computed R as 7.919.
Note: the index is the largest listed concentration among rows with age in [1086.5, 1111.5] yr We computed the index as 8.707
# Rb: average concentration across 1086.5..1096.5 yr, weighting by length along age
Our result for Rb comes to 8.42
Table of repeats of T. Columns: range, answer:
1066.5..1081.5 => 8.1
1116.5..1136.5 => 8.38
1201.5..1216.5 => 9.42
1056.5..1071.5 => 8.02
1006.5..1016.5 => 7.76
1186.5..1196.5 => 9.42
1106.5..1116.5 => 8.36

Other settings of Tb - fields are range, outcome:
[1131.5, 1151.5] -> 9.136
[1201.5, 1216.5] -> 9.693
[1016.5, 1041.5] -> 7.902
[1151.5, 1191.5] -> 9.793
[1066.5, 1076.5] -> 8.062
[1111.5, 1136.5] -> 8.621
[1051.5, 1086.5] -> 8.435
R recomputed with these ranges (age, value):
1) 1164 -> 8.951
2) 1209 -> 9.693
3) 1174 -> 9.793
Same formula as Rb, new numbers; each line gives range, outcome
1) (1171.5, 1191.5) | 9.56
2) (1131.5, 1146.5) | 8.67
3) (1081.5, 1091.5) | 8.28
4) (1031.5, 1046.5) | 7.55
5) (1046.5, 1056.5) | 7.81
